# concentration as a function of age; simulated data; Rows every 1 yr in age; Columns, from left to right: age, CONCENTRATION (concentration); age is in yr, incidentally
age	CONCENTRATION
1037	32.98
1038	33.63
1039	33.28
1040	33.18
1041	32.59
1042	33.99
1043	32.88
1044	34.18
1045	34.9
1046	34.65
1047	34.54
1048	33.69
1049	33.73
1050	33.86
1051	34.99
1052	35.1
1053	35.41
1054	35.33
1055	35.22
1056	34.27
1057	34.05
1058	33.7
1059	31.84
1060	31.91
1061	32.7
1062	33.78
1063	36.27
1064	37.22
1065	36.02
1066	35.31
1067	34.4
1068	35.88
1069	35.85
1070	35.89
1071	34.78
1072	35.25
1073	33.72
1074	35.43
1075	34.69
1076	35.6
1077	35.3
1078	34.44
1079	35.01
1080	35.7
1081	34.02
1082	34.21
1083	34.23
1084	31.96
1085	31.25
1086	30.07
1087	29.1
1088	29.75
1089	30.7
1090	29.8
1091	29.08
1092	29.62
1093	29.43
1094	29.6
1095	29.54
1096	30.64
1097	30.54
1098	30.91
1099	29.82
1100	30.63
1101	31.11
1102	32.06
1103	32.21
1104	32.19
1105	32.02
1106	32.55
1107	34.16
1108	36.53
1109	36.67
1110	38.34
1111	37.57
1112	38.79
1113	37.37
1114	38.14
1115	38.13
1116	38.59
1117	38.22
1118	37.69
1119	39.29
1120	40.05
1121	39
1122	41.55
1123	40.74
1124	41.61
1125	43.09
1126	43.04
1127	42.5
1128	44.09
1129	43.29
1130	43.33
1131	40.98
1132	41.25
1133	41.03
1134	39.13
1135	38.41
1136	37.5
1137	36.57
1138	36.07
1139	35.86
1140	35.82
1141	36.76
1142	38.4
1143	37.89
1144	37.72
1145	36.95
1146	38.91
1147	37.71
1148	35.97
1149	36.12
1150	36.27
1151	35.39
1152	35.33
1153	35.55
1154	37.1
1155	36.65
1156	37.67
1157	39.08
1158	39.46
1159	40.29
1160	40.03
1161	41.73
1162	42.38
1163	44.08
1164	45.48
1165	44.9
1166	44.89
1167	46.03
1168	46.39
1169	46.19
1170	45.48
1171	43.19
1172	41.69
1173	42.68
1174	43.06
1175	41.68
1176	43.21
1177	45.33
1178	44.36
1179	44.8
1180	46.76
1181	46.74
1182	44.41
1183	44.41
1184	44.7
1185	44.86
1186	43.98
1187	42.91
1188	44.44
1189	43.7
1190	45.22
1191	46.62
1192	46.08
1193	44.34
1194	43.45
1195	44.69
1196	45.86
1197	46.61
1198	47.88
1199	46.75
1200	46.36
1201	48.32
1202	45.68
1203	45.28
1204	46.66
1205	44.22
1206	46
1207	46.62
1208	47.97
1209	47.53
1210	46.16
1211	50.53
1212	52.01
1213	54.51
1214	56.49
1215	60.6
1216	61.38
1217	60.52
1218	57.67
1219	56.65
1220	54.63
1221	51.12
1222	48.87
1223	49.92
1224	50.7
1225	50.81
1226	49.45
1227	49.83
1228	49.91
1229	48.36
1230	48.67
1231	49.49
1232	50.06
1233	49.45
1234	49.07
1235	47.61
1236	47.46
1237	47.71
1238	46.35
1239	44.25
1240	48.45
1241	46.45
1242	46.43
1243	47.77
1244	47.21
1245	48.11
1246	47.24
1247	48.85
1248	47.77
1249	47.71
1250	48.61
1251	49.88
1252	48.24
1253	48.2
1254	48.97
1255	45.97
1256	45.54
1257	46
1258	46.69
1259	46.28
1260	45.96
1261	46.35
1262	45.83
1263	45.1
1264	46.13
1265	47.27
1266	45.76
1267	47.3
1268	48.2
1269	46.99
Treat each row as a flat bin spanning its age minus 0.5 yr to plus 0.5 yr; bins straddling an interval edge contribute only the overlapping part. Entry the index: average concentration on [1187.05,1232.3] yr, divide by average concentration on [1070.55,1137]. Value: 1.4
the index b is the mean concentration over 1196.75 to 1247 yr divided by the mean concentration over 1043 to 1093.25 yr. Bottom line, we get 1.5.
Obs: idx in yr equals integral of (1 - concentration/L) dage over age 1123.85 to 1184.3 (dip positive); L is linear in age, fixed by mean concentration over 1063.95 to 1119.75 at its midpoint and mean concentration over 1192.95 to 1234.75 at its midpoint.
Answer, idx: 1.5 yr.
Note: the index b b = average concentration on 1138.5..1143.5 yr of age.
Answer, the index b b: 36.9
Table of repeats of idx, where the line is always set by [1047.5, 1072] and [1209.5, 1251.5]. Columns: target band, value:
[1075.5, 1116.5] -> 5.27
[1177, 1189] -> 0.32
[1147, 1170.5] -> 1.78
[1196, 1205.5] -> 0.24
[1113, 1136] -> 0.08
